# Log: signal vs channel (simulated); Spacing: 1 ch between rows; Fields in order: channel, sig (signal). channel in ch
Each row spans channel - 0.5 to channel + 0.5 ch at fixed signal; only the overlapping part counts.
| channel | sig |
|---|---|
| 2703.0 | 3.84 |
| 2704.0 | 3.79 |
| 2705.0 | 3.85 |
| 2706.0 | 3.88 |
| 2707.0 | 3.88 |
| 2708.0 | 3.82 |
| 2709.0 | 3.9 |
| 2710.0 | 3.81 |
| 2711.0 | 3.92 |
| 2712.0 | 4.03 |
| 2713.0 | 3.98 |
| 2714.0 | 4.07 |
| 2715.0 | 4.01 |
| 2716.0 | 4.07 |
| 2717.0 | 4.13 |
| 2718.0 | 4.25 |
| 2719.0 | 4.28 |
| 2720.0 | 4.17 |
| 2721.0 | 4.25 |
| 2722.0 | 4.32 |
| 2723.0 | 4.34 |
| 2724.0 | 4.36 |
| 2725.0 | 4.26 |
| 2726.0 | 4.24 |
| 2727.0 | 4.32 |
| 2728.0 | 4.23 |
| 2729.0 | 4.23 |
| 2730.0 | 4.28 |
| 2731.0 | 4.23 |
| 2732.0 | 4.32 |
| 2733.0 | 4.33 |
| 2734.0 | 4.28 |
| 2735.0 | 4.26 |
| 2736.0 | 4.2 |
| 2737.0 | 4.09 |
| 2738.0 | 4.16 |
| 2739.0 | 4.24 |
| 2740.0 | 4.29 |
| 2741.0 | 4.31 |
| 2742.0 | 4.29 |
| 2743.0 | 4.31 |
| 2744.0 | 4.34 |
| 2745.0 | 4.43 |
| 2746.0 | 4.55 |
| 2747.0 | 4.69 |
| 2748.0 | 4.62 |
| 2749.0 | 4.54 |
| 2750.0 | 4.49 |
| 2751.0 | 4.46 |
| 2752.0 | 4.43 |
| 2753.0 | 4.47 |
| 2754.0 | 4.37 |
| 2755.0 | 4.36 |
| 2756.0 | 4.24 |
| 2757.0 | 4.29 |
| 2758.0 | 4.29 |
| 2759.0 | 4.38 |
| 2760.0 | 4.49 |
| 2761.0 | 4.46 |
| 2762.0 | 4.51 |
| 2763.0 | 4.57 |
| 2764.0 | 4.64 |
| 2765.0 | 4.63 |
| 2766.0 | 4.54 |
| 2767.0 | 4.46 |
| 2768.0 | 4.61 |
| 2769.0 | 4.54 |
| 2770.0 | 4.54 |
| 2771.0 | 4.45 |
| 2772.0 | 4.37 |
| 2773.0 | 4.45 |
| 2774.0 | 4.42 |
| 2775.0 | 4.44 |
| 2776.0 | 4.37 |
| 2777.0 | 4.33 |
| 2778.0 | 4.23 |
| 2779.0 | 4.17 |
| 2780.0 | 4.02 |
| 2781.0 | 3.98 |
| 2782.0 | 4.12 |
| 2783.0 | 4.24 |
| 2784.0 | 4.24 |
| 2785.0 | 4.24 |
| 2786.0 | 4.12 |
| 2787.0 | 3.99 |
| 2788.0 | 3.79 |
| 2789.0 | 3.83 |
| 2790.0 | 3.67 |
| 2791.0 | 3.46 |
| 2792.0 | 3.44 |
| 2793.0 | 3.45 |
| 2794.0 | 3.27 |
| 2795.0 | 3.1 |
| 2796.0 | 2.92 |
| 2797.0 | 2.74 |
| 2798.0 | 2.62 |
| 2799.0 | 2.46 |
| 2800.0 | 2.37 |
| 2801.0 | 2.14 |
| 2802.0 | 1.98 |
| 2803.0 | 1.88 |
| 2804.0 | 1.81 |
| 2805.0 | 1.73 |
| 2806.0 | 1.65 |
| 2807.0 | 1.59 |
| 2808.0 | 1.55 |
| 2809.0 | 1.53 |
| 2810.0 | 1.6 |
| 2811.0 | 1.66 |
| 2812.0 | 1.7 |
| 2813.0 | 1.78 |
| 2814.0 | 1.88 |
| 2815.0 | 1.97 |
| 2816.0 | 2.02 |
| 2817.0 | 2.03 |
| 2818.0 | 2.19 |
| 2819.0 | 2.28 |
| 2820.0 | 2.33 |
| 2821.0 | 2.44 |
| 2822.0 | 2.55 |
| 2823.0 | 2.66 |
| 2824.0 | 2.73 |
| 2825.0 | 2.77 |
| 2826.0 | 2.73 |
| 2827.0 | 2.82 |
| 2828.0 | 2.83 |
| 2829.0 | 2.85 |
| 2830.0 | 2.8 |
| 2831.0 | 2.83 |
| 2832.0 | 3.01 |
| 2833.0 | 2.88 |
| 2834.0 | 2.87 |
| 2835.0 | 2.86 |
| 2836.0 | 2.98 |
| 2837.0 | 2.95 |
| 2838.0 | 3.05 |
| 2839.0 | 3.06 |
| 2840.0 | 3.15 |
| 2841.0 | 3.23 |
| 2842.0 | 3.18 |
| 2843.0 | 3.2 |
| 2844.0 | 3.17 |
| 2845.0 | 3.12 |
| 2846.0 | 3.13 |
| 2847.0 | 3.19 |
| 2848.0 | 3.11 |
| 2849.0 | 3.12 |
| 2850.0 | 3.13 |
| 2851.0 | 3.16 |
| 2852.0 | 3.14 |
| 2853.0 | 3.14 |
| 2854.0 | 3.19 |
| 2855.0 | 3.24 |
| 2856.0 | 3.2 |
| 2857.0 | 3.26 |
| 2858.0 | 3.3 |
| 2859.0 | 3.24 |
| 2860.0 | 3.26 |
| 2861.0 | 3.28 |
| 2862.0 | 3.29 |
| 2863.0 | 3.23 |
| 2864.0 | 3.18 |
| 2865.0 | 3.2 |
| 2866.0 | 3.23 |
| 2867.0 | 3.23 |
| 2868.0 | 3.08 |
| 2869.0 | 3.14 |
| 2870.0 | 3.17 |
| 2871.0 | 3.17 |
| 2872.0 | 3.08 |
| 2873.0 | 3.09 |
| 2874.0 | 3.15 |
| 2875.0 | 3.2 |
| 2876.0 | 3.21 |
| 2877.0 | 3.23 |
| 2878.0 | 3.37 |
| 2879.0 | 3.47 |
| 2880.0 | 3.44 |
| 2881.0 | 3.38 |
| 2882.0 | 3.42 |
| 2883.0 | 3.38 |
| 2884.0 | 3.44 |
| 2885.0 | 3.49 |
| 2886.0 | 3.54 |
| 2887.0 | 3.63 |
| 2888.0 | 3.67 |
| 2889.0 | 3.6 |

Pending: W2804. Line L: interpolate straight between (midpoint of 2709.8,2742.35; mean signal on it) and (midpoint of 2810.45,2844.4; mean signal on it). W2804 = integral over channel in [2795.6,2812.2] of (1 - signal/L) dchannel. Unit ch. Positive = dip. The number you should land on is 5.6 ch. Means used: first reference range 4.2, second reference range 2.63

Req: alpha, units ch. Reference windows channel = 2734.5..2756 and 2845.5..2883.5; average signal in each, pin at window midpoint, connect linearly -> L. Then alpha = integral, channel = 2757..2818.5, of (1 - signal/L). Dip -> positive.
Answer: 9.9 ch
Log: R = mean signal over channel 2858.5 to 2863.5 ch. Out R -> 3.26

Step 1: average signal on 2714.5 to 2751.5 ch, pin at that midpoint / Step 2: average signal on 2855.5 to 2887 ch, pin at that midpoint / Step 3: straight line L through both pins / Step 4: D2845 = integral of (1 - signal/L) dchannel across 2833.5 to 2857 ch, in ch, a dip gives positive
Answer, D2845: 2.4 ch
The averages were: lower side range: 4.3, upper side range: 3.28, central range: 3.11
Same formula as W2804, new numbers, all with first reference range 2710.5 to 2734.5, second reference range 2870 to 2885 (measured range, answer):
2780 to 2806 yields 4.3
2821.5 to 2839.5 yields 3.6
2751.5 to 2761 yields -0.9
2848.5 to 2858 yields 0.7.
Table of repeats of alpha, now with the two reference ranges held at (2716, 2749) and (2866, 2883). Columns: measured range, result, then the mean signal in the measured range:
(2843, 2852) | 0.8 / 3.14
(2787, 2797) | 1.1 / 3.43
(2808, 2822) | 6.5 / 1.96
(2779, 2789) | -0.4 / 4.07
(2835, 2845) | 1.2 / 3.1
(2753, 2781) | -2.5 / 4.41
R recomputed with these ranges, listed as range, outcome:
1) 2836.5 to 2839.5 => 3.02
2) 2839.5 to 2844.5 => 3.19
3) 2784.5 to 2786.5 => 4.18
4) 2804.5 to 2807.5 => 1.66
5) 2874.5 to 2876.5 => 3.21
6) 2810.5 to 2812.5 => 1.68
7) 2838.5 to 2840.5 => 3.1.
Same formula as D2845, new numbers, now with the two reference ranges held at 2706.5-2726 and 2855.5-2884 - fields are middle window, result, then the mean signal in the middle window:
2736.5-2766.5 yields -3.94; 4.42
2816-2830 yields 3.84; 2.54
